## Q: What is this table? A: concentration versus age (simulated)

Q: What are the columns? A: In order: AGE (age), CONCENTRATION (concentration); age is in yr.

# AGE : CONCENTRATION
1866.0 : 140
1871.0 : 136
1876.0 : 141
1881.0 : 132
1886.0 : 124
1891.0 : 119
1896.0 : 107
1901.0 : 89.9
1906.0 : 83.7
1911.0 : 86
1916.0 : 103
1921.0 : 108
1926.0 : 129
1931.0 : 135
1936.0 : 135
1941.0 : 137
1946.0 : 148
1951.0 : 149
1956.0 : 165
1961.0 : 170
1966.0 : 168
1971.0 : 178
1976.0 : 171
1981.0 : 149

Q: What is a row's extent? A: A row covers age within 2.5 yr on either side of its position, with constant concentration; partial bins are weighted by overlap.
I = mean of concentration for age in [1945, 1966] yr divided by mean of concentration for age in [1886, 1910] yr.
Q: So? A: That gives 1.57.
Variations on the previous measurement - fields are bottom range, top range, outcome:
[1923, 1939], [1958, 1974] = 1.30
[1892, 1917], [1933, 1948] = 1.47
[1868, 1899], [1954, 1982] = 1.33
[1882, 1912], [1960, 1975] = 1.66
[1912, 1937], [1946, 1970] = 1.36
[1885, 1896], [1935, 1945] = 1.17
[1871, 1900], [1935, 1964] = 1.23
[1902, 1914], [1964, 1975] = 2.01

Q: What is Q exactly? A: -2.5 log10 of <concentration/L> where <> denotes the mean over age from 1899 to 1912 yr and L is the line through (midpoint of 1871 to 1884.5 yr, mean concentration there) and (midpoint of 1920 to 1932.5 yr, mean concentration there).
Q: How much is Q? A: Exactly 0.44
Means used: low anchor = 135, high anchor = 125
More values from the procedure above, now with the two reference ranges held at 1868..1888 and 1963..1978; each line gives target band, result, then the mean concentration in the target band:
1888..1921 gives 0.41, 99.2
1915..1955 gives 0.19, 133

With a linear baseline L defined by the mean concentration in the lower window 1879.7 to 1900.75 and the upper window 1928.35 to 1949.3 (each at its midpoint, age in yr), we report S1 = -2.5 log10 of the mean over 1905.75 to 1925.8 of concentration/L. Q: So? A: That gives 0.27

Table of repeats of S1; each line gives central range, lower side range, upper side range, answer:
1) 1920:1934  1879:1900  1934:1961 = 0.10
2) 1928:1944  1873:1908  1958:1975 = 0.10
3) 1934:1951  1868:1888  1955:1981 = 0.13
